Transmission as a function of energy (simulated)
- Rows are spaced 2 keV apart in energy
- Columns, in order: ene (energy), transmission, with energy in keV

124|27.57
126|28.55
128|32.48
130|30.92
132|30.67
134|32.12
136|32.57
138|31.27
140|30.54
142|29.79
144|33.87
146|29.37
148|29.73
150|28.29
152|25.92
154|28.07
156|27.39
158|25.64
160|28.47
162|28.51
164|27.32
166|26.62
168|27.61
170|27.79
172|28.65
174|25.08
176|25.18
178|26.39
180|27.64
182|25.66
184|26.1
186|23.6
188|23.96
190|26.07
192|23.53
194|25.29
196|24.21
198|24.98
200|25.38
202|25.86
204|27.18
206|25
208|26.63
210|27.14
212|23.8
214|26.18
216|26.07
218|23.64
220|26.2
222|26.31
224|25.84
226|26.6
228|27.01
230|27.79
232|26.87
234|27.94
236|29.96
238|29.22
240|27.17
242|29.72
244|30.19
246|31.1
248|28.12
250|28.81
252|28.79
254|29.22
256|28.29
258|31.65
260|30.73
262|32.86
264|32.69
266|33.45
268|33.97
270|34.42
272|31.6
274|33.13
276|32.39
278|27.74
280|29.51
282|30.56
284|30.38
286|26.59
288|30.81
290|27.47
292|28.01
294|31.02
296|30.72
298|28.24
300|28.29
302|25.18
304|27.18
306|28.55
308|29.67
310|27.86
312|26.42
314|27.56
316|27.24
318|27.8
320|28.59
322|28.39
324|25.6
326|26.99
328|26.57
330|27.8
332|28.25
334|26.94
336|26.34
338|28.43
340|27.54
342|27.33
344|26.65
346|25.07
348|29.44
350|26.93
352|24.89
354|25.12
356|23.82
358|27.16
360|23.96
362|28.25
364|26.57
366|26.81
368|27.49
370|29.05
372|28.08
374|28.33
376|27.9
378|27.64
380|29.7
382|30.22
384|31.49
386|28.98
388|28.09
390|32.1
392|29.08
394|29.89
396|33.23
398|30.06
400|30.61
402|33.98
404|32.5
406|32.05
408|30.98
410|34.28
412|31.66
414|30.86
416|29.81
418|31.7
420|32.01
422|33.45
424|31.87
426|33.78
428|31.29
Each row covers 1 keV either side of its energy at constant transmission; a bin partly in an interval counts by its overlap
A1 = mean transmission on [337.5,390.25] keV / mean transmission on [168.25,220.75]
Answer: 1.07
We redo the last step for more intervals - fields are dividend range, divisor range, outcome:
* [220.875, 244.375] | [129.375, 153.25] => 0.92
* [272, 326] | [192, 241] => 1.09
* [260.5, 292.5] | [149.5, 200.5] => 1.18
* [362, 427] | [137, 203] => 1.12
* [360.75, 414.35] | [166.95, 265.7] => 1.10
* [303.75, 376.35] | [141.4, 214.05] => 1.02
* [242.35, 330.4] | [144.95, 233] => 1.11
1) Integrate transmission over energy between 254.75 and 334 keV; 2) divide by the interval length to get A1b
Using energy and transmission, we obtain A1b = 29.3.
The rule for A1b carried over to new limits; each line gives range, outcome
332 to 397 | 27.9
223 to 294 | 29.7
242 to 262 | 29.8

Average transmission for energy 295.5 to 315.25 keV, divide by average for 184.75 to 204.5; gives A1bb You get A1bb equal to 1.1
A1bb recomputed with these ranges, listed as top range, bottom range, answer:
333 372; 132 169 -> 0.92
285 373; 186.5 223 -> 1.08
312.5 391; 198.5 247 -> 1.02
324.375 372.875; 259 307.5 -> 0.89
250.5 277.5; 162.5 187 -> 1.19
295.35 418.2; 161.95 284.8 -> 1.02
